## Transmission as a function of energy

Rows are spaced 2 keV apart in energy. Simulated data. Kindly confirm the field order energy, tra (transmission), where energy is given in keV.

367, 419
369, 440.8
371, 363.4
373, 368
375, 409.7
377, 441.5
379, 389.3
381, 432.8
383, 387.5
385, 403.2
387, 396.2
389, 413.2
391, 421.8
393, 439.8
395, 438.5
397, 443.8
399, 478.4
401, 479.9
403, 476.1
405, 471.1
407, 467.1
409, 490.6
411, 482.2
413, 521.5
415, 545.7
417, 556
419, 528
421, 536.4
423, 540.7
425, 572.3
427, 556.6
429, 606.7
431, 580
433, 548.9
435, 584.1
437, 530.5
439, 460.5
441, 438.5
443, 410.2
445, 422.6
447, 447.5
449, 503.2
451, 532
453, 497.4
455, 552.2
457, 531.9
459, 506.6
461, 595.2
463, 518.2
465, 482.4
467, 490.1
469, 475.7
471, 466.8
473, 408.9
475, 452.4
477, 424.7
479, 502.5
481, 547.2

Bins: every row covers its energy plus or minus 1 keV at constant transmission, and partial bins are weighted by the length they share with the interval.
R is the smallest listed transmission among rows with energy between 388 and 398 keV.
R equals 413.2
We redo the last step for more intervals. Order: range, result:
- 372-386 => 368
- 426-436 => 548.9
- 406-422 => 467.1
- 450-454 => 497.4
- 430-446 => 410.2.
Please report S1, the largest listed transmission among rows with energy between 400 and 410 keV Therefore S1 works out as 490.6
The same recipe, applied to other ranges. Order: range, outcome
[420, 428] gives 572.3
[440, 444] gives 438.5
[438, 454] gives 532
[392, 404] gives 479.9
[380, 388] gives 432.8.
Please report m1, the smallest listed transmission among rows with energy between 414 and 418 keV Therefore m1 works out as 545.7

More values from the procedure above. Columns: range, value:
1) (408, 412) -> 482.2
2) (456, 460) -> 506.6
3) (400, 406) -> 471.1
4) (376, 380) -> 389.3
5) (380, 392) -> 387.5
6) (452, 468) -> 482.4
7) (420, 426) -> 536.4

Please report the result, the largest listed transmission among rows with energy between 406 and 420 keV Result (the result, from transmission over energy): 556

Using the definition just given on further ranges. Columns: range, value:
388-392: 421.8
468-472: 475.7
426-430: 606.7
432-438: 584.1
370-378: 441.5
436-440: 530.5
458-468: 595.2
